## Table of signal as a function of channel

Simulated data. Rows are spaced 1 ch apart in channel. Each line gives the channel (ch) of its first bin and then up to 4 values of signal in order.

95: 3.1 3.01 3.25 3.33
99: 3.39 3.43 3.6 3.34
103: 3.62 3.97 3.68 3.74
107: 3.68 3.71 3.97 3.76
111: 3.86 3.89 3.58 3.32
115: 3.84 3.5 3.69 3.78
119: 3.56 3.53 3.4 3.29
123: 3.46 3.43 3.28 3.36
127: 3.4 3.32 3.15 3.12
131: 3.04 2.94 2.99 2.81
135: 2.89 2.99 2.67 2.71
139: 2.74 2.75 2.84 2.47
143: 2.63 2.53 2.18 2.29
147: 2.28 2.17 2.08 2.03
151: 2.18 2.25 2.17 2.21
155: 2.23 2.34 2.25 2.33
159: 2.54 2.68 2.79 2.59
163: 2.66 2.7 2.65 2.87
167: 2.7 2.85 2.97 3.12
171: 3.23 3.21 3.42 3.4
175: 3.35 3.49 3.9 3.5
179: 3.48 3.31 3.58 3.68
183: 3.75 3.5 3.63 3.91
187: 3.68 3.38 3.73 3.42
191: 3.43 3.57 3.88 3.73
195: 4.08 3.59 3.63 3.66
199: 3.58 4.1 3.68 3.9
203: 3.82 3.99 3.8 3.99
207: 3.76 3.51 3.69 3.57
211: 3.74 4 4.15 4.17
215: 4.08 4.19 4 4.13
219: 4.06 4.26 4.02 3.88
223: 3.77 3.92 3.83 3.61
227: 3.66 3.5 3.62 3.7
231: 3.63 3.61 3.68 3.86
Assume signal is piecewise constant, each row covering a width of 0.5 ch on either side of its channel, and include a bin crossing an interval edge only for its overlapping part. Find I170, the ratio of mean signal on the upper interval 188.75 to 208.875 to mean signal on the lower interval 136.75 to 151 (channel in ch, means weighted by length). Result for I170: 1.5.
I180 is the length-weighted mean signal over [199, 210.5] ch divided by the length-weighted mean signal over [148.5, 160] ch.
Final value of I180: 1.68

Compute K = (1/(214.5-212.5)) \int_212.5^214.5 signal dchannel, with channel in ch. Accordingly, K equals 4.16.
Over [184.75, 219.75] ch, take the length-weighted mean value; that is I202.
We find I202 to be 3.81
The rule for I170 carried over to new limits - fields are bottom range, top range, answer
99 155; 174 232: 1.21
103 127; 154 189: 0.86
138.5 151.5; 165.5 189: 1.42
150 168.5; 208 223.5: 1.59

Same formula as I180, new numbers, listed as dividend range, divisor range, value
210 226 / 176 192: 1.11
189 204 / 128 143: 1.30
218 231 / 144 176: 1.46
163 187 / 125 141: 1.10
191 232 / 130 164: 1.51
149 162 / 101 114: 0.63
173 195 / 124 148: 1.26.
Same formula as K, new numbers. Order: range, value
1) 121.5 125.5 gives 3.37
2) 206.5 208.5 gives 3.63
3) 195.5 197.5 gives 3.61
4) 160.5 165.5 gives 2.68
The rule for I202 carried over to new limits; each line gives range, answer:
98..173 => 3.02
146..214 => 3.24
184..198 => 3.66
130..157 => 2.52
